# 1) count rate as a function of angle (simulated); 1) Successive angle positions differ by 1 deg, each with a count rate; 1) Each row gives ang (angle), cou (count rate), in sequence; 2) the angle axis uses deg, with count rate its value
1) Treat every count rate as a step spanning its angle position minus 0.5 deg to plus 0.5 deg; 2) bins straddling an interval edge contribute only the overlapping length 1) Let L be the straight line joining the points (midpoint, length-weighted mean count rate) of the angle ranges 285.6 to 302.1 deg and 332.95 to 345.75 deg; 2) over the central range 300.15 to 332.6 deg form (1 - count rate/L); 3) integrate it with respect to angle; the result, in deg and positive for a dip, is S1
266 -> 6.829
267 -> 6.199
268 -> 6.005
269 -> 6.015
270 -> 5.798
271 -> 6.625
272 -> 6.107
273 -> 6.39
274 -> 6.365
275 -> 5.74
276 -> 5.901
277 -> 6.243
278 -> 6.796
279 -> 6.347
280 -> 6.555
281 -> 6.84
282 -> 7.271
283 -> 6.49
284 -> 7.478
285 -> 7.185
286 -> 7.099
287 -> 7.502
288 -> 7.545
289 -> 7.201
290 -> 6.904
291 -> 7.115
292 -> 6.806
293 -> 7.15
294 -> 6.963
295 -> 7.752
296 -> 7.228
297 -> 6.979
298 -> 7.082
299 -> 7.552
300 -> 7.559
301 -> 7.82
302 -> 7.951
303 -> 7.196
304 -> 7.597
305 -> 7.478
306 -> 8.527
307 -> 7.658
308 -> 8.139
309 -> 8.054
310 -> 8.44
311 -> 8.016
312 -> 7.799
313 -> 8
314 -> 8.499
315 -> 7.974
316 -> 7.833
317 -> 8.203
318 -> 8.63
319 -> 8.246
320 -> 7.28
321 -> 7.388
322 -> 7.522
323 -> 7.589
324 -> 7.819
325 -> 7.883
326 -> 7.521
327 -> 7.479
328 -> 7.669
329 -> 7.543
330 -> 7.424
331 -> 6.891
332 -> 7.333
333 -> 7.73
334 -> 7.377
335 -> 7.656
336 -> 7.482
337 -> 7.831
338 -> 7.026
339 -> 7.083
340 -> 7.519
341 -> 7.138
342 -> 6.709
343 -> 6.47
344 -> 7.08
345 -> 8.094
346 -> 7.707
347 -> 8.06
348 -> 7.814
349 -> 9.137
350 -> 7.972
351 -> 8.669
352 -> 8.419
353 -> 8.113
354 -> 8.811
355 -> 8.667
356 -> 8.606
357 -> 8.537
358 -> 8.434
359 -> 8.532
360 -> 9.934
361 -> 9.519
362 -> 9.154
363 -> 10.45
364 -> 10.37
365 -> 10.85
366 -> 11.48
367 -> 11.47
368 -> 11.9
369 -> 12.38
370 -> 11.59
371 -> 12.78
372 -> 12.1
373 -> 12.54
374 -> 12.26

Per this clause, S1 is -2.2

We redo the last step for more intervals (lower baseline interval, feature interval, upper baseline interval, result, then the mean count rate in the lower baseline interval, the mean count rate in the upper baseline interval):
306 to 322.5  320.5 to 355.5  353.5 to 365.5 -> 4.10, 8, 9.32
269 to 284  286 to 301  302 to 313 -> -0.06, 6.41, 7.9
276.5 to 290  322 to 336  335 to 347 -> -0.53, 6.96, 7.33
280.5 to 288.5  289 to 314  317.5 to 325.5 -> -0.40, 7.18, 7.79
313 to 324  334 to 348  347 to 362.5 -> 1.66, 7.92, 8.67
